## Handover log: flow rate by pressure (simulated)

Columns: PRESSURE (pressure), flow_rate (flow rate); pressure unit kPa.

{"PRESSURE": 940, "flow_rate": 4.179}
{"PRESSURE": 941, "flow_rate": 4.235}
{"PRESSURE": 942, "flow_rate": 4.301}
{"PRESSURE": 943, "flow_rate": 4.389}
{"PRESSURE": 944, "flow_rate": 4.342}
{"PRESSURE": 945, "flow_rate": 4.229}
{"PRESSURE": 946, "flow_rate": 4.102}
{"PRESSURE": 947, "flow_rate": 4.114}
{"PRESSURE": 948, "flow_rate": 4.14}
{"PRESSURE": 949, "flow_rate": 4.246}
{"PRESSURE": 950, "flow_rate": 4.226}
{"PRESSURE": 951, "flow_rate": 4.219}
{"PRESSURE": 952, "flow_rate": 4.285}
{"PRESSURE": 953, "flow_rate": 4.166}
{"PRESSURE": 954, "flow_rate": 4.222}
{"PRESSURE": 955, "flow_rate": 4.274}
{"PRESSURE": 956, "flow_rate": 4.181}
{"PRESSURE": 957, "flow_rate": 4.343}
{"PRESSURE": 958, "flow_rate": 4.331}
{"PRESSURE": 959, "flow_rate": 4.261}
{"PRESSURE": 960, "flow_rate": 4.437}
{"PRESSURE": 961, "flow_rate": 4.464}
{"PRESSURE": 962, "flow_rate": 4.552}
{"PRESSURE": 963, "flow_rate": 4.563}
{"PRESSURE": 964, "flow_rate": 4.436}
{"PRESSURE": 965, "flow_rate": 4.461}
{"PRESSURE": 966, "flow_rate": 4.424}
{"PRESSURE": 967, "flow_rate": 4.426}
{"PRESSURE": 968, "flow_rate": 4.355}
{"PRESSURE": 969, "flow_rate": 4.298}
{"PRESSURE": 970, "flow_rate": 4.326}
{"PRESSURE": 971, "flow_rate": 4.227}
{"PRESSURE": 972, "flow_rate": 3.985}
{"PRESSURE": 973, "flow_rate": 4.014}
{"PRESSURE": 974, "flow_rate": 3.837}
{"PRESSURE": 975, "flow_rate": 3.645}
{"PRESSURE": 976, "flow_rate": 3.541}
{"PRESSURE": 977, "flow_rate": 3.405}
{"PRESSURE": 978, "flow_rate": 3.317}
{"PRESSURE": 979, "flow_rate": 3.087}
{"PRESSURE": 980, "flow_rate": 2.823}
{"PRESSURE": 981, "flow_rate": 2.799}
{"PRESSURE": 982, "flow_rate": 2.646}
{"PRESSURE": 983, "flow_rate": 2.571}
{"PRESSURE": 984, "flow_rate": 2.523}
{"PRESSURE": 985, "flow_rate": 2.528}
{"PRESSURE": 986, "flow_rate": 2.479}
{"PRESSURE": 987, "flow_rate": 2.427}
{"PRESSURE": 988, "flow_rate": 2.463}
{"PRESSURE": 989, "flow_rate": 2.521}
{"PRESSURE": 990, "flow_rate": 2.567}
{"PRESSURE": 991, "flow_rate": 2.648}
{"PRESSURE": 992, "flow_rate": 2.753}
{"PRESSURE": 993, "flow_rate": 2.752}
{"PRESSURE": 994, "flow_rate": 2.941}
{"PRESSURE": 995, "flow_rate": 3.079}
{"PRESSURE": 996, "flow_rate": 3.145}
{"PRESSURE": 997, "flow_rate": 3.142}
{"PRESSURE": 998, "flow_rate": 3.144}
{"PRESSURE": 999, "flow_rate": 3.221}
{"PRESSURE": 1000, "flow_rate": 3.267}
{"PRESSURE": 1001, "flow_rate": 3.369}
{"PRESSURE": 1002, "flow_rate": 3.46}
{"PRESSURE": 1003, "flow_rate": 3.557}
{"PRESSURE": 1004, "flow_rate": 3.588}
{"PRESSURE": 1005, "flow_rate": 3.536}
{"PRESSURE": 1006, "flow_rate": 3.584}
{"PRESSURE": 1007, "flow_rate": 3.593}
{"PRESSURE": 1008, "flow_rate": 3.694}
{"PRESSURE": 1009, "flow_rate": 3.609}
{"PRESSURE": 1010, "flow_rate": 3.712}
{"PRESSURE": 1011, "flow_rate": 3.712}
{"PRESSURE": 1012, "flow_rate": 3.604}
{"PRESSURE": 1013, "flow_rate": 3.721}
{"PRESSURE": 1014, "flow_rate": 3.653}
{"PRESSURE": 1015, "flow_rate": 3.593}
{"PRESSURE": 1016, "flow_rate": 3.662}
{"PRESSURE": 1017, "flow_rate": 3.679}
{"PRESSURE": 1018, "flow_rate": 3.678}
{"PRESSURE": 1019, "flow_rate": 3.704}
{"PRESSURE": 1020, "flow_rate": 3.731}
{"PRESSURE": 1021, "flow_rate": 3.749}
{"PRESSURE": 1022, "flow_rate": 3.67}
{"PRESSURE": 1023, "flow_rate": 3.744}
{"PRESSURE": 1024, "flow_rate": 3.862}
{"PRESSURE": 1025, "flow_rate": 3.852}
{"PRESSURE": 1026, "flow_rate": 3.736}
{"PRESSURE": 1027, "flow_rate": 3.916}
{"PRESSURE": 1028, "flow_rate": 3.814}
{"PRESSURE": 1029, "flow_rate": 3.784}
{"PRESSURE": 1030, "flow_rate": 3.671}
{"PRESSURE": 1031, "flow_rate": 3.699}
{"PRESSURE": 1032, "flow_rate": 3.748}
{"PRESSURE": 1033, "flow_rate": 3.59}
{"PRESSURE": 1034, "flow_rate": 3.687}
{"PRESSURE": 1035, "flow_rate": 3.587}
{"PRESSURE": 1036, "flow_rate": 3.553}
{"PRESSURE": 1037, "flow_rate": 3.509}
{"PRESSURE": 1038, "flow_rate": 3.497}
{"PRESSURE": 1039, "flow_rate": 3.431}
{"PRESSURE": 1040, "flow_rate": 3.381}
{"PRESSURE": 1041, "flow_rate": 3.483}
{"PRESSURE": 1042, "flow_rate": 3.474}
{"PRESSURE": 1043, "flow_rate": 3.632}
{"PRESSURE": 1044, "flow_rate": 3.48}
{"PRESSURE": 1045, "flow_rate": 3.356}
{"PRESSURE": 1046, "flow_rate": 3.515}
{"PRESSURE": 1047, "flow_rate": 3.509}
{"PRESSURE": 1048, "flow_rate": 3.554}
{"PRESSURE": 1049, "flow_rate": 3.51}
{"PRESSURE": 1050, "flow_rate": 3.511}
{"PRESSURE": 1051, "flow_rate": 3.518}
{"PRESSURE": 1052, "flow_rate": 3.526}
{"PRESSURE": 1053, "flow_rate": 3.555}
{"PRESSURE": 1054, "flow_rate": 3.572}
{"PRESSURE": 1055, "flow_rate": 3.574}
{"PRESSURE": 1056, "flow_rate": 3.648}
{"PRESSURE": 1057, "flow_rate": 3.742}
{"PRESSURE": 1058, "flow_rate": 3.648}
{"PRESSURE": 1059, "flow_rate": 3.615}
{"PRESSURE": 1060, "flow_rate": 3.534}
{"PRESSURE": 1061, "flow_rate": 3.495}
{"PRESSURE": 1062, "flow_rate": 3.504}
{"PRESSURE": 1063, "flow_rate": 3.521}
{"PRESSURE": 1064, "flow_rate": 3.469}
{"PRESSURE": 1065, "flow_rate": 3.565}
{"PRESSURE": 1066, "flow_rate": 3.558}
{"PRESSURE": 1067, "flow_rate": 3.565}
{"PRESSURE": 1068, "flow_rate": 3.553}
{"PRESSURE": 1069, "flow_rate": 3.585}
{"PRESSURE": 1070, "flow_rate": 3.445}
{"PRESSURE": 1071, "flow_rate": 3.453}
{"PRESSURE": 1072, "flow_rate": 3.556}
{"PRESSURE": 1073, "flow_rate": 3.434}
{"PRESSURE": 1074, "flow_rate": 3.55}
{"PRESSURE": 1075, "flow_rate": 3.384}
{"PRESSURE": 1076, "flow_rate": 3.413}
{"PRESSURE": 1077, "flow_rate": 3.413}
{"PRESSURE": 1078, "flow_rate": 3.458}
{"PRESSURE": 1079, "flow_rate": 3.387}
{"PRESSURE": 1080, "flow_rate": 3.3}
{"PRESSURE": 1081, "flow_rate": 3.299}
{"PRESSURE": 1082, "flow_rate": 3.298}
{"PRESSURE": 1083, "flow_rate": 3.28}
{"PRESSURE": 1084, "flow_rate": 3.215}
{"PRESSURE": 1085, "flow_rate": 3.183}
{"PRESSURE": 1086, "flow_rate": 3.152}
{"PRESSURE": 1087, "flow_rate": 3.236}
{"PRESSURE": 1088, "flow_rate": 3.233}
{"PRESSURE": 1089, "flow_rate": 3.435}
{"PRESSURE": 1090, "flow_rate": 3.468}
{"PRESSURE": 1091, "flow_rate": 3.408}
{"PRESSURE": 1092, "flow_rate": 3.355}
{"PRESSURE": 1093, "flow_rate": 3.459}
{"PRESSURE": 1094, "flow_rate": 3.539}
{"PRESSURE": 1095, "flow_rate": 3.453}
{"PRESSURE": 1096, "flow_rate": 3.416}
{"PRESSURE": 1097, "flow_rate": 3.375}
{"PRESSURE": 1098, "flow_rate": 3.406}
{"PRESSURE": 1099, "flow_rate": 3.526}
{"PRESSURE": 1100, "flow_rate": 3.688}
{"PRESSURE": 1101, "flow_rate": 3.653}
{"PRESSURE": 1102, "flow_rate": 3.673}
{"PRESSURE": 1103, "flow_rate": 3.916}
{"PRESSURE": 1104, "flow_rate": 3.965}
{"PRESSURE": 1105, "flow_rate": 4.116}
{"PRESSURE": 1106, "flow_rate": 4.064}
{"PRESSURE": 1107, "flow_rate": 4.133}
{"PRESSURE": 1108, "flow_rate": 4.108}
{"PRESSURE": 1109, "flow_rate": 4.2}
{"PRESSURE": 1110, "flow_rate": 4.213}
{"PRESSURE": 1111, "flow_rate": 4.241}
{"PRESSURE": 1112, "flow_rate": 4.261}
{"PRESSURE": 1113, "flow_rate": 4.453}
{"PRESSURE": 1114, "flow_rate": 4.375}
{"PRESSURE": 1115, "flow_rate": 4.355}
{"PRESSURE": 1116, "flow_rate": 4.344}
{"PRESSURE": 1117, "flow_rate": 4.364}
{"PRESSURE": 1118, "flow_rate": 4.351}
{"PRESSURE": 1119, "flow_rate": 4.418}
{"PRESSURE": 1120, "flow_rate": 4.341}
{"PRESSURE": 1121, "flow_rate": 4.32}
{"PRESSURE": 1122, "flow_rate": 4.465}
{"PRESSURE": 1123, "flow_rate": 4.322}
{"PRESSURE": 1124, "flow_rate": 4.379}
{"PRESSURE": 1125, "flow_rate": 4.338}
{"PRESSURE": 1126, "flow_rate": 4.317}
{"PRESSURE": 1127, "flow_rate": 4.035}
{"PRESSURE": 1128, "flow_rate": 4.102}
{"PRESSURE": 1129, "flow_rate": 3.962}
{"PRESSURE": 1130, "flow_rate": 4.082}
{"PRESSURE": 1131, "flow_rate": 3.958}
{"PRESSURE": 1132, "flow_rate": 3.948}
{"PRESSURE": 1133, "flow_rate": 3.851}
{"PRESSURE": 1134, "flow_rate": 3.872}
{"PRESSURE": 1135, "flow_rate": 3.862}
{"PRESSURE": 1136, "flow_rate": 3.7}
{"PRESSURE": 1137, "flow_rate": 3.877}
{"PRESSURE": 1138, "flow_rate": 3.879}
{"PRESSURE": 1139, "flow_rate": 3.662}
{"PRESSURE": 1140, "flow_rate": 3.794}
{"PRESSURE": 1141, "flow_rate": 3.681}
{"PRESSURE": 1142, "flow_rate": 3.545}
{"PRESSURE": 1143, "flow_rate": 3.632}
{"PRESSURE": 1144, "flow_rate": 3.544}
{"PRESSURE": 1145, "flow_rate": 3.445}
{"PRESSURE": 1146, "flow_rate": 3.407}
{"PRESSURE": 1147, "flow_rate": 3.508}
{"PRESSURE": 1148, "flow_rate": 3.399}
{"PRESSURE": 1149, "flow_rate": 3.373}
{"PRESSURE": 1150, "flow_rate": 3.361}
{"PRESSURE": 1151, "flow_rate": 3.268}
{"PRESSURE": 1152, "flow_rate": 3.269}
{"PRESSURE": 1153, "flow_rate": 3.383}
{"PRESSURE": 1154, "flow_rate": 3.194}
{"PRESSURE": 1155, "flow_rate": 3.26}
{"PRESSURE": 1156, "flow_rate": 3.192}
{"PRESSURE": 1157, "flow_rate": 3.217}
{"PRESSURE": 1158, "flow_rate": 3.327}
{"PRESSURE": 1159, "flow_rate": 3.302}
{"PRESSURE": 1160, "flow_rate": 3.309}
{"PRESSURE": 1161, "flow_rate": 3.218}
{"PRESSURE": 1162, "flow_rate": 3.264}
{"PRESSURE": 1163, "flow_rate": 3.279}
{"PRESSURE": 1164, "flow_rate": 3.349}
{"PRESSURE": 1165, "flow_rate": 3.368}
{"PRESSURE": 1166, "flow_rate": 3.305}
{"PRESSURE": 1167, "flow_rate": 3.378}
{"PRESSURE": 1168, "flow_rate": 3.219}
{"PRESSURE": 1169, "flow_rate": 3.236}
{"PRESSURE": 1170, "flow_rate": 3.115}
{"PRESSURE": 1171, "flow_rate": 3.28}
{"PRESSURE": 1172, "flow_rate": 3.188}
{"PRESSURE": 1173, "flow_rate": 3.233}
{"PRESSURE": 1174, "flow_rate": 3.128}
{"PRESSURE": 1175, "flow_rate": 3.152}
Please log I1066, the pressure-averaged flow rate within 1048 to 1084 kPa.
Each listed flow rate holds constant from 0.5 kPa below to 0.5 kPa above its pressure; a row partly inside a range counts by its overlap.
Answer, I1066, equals 3.5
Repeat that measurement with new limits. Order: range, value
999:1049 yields 3.61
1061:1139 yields 3.77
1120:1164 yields 3.68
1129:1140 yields 3.87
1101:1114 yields 4.1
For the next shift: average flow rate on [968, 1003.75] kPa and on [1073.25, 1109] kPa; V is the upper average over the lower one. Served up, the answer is 1.11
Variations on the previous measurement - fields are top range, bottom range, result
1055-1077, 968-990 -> 1.10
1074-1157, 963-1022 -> 1.09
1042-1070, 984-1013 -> 1.13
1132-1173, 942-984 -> 0.86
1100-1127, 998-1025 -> 1.17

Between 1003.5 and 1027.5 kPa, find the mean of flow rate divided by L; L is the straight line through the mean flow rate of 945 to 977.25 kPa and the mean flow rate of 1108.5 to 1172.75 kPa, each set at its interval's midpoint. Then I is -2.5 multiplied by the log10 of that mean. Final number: 0.11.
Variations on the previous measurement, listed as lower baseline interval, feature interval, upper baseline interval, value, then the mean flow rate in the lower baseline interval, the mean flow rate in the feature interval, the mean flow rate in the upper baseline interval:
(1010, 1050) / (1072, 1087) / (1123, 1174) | 0.081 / 3.63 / 3.34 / 3.56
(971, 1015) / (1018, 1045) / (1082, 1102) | -0.113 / 3.22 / 3.65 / 3.4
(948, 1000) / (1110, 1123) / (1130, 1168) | -0.231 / 3.6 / 4.35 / 3.5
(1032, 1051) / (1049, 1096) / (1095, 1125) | 0.093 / 3.52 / 3.46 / 4.08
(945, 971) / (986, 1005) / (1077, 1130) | 0.360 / 4.31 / 3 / 3.83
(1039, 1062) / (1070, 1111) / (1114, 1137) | 0.094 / 3.53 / 3.55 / 4.17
